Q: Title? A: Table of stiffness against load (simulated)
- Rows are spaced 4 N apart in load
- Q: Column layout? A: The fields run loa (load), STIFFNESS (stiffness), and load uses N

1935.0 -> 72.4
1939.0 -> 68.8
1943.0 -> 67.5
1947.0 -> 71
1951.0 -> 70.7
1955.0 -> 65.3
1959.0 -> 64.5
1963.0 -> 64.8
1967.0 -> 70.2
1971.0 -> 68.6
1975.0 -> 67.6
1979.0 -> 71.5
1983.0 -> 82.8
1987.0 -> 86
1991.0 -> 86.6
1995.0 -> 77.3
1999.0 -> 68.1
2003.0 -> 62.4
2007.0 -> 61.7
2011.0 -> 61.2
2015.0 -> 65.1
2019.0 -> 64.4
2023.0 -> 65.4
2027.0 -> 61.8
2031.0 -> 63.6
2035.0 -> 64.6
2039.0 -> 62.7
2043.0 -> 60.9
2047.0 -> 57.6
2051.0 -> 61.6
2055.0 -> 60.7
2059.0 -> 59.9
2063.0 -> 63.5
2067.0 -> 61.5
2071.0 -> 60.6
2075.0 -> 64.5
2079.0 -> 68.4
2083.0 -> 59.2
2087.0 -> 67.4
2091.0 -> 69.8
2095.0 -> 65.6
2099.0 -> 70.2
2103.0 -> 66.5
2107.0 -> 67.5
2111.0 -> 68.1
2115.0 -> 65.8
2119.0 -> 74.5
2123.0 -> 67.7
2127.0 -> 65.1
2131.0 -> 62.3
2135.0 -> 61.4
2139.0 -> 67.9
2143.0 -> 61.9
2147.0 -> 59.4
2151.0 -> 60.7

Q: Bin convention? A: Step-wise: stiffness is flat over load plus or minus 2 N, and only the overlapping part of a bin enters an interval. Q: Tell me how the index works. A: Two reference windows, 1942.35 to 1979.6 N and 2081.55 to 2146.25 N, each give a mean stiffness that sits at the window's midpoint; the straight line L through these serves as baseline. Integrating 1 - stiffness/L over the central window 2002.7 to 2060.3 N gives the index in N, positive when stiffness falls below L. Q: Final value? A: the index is 4.3 N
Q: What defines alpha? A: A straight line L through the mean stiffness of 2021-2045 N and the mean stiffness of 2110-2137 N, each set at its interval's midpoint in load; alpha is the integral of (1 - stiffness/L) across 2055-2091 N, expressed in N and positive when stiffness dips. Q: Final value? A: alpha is 0.68 N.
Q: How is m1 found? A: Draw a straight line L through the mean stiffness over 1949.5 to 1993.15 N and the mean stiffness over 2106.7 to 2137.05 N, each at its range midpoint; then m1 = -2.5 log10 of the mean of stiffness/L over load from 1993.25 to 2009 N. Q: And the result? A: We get 0.07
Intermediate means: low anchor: 72.6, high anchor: 66.5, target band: 67.2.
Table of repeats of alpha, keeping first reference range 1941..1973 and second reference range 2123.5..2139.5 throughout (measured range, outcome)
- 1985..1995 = -2.6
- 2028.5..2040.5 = 0.5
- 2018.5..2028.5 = 0.4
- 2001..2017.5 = 1.0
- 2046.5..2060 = 1.1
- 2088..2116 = -1.3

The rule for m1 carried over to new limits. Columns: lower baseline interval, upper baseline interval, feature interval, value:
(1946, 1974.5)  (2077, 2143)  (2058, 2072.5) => 0.09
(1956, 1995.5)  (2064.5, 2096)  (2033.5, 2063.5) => 0.10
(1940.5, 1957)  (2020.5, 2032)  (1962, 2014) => -0.08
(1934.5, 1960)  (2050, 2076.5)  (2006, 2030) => 0.02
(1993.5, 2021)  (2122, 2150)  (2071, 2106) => -0.03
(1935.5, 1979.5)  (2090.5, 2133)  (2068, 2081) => 0.06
